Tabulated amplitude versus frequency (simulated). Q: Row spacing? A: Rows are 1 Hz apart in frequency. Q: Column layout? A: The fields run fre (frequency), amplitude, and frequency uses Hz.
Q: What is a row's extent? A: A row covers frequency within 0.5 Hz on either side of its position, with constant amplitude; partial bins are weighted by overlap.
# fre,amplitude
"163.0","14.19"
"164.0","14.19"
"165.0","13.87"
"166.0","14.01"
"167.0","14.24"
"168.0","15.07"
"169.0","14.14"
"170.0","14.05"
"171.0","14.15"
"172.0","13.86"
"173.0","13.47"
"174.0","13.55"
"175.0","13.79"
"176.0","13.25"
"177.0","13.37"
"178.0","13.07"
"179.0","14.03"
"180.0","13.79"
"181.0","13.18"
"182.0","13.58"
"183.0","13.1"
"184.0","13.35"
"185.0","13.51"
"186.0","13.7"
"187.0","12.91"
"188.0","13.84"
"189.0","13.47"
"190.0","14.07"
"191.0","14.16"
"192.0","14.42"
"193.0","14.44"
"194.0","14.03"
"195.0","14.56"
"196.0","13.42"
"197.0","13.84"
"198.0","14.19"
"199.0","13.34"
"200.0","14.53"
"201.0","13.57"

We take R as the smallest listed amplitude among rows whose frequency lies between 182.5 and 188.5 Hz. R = 12.91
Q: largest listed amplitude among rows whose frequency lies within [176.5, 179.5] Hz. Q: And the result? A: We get 14.03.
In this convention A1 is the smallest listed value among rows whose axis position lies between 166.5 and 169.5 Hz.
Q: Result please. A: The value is 14.14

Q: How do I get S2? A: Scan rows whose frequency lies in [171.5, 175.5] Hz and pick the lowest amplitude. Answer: 13.47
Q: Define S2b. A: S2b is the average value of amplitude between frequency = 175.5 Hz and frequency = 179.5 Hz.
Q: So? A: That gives 13.4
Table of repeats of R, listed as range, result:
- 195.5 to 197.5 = 13.42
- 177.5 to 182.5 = 13.07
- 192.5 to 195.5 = 14.03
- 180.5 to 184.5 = 13.1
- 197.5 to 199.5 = 13.34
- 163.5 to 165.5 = 13.87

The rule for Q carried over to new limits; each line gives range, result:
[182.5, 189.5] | 13.84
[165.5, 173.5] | 15.07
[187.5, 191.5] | 14.16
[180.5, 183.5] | 13.58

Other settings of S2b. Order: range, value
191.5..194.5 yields 14.3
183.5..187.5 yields 13.4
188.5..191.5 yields 13.9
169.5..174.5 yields 13.8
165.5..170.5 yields 14.3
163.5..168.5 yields 14.3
